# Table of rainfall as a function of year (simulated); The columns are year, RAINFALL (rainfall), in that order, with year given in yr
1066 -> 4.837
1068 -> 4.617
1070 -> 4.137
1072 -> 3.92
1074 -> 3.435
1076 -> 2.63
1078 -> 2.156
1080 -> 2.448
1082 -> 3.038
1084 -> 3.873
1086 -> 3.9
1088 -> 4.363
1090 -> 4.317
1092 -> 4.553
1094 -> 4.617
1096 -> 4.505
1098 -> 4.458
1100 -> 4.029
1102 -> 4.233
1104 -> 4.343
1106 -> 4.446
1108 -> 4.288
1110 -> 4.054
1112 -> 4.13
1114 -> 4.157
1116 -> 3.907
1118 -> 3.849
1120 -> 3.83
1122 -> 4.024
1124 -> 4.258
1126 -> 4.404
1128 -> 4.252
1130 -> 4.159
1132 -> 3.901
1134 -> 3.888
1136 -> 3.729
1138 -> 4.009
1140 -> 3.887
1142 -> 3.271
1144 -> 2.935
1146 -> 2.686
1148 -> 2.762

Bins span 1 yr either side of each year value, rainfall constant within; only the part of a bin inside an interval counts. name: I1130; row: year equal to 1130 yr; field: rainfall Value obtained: 4.159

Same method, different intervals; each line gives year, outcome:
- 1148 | 2.762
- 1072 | 3.92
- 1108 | 4.288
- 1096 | 4.505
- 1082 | 3.038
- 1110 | 4.054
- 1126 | 4.404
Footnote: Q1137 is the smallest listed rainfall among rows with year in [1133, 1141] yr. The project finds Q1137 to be 3.729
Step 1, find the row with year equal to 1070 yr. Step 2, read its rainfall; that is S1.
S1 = 4.137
